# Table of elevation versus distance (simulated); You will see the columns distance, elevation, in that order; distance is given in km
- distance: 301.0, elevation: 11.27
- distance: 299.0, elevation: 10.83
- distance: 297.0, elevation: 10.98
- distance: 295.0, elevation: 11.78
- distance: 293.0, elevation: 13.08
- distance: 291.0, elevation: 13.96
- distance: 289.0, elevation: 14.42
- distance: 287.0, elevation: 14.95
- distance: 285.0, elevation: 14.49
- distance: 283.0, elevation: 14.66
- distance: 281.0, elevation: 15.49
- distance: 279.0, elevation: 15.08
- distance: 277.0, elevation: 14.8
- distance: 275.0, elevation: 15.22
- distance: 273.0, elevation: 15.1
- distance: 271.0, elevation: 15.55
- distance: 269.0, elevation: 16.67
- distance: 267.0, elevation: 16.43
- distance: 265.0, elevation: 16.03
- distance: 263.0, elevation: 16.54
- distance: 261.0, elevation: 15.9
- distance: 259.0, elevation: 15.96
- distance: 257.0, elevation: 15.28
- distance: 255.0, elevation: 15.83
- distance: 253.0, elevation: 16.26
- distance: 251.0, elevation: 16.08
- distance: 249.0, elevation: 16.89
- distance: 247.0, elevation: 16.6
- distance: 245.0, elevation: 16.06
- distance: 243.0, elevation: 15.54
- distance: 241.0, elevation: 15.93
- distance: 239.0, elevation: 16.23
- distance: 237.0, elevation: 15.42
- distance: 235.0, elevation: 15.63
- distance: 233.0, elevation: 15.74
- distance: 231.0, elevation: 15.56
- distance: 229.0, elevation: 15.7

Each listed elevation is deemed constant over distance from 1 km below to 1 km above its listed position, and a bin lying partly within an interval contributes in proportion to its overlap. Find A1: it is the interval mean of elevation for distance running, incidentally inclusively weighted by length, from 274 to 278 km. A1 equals 15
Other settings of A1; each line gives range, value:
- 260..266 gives 16.2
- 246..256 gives 16.3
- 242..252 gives 16.2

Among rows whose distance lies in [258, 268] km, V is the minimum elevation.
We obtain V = 15.9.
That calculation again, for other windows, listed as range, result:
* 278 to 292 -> 13.96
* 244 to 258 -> 15.28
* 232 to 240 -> 15.42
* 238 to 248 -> 15.54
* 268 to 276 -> 15.1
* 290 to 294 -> 13.08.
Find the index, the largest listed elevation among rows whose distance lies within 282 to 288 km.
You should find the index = 14.95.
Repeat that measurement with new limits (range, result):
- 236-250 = 16.89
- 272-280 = 15.22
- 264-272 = 16.67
